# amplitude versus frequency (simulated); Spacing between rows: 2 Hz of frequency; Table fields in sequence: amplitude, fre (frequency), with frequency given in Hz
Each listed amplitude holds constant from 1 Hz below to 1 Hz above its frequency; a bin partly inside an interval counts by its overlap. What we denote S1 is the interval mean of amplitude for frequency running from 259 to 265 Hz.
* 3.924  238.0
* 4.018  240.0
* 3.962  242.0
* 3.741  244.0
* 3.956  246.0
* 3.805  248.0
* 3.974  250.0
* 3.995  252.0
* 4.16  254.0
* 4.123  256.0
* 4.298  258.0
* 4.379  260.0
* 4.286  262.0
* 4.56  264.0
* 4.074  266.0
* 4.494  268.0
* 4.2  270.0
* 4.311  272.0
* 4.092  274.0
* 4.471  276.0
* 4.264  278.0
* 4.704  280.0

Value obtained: 4.41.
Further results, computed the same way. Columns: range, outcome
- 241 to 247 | 3.89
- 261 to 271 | 4.32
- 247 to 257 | 4.01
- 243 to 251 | 3.87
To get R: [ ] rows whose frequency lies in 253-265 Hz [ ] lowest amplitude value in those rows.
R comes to 4.123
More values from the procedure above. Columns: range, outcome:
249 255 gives 3.974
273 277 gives 4.092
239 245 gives 3.741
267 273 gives 4.2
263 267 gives 4.074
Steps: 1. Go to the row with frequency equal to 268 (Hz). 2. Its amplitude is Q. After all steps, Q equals 4.494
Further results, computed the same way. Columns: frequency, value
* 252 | 3.995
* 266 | 4.074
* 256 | 4.123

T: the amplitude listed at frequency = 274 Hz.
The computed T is 4.092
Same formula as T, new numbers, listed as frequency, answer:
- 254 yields 4.16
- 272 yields 4.311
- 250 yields 3.974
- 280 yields 4.704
